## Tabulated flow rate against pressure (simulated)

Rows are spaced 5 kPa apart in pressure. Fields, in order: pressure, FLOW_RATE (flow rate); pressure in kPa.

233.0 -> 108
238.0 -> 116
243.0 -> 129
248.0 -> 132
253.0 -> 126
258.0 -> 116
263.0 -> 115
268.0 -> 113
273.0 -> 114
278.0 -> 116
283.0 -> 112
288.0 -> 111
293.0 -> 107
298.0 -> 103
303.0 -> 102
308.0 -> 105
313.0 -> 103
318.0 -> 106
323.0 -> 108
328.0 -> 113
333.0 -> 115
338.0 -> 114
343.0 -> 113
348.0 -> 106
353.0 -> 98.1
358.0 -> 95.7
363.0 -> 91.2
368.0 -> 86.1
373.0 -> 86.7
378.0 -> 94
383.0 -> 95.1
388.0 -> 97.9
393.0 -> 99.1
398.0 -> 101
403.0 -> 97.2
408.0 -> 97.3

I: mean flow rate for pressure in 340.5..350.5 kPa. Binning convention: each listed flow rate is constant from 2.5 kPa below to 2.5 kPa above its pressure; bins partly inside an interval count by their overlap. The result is 110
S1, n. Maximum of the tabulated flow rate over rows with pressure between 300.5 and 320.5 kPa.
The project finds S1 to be 106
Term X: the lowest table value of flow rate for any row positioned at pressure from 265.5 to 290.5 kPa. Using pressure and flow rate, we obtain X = 111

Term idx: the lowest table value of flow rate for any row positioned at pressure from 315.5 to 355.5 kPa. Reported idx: 98.1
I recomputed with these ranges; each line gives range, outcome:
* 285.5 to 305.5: 106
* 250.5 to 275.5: 117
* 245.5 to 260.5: 125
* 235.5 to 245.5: 122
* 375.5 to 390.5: 95.7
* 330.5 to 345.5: 114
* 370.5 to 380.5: 90.3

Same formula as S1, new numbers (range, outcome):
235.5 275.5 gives 132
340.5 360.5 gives 113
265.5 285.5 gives 116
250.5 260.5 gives 126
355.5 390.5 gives 97.9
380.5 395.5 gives 99.1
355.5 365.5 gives 95.7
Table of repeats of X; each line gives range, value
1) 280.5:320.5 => 102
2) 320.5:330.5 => 108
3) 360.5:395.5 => 86.1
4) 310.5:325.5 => 103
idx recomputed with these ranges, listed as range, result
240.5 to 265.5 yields 115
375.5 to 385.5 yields 94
